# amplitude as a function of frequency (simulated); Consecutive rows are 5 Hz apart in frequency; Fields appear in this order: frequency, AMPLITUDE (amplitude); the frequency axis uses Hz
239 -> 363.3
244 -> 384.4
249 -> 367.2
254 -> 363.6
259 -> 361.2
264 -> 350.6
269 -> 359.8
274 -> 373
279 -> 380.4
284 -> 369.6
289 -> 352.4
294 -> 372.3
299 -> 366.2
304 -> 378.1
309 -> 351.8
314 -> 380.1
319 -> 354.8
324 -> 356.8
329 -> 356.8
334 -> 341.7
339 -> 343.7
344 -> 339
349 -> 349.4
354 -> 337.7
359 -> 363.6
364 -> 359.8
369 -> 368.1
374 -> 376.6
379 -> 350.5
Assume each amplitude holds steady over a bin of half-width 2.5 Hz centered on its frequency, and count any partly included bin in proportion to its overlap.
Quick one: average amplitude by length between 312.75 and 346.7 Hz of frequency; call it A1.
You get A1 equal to 352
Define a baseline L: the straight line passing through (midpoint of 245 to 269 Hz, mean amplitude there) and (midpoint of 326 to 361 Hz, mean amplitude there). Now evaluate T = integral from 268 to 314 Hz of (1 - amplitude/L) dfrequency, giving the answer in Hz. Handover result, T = -1.5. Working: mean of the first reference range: 362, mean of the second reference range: 347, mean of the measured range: 368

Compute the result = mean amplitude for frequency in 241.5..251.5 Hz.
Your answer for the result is 376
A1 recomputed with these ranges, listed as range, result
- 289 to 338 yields 361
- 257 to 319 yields 366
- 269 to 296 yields 369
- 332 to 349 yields 343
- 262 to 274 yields 359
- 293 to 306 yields 372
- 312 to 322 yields 366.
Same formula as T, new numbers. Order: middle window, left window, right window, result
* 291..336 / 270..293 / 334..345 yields -1.07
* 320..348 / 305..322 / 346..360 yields 0.60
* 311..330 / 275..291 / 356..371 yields 0.18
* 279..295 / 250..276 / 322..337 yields -0.38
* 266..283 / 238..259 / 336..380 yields -0.22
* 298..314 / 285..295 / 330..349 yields -0.52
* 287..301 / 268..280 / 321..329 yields 0.06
